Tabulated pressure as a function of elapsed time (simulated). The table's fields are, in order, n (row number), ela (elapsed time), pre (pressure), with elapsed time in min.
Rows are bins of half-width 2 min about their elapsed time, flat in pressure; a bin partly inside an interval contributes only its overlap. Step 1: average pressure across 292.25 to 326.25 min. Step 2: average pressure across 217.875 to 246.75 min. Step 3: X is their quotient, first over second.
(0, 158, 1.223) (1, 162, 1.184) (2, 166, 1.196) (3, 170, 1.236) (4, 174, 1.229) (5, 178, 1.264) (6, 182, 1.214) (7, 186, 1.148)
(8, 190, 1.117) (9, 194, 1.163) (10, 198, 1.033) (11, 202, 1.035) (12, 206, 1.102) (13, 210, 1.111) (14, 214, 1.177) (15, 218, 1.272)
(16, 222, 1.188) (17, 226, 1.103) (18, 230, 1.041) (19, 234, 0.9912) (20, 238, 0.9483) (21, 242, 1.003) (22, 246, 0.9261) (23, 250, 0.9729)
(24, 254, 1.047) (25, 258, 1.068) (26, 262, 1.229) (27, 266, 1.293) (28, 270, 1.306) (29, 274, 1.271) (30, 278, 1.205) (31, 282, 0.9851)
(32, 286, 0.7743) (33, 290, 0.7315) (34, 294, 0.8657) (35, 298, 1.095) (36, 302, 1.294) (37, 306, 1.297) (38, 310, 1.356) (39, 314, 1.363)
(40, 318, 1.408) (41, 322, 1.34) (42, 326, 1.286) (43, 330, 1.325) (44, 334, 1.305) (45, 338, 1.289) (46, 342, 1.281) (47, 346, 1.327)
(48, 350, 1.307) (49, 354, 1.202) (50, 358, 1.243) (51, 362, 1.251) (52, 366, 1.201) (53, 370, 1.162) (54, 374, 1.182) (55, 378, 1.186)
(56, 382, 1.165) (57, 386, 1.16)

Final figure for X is 1.2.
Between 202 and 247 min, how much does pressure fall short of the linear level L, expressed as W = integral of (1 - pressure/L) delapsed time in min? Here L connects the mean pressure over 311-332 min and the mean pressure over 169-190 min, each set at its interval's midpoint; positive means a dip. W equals 6.13 min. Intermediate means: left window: 1.21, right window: 1.34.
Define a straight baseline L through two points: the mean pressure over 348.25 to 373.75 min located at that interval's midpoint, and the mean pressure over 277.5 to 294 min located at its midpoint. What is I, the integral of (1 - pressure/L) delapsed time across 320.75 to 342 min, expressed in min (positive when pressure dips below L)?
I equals -4.15 min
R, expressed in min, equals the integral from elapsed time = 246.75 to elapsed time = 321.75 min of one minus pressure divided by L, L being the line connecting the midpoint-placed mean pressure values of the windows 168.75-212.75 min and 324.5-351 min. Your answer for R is 6.29 min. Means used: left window 1.15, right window 1.3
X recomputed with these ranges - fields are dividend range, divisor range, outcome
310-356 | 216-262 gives 1.24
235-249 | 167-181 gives 0.78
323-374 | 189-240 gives 1.15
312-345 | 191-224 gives 1.17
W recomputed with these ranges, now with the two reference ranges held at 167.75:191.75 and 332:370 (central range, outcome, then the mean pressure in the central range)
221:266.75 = 6.2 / 1.06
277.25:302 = 5.6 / 0.958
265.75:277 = -0.4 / 1.28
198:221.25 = 1.5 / 1.13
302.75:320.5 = -1.5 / 1.35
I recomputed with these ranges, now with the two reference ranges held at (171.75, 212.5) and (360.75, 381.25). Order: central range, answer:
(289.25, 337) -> -2.4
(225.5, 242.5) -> 2.1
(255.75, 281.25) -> -1.1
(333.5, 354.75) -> -1.9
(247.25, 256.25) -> 1.2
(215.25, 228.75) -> -0.3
